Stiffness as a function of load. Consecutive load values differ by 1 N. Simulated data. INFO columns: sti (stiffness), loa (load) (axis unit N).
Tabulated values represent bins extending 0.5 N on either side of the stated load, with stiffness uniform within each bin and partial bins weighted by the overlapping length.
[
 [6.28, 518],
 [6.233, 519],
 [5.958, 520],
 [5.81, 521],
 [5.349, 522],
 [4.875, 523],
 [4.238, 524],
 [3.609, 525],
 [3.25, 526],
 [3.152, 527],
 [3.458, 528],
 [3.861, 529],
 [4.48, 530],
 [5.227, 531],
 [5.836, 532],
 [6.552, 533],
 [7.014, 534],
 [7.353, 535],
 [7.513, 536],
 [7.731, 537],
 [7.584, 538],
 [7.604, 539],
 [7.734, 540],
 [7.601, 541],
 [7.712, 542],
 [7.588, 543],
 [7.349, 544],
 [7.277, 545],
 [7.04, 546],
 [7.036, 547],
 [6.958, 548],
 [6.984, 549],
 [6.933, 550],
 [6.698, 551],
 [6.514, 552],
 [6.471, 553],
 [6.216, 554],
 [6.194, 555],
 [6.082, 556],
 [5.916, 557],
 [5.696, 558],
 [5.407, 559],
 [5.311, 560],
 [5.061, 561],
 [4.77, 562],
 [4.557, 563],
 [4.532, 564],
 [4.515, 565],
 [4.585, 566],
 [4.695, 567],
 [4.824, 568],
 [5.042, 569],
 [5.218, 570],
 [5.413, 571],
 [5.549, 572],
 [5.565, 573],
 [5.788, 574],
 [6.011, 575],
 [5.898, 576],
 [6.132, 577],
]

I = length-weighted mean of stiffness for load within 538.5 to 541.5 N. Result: 7.65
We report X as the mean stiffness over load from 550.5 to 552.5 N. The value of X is 6.61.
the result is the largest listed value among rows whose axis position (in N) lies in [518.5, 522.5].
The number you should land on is 6.233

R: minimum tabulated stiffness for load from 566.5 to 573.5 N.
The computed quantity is 4.695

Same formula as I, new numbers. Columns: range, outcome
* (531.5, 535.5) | 6.69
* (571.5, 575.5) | 5.73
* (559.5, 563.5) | 4.92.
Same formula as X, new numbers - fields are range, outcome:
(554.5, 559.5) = 5.86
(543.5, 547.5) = 7.18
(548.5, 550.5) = 6.96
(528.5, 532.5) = 4.85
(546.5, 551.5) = 6.92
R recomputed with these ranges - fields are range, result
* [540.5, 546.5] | 7.04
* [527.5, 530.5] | 3.458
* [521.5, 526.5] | 3.25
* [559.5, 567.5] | 4.515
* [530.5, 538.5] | 5.227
